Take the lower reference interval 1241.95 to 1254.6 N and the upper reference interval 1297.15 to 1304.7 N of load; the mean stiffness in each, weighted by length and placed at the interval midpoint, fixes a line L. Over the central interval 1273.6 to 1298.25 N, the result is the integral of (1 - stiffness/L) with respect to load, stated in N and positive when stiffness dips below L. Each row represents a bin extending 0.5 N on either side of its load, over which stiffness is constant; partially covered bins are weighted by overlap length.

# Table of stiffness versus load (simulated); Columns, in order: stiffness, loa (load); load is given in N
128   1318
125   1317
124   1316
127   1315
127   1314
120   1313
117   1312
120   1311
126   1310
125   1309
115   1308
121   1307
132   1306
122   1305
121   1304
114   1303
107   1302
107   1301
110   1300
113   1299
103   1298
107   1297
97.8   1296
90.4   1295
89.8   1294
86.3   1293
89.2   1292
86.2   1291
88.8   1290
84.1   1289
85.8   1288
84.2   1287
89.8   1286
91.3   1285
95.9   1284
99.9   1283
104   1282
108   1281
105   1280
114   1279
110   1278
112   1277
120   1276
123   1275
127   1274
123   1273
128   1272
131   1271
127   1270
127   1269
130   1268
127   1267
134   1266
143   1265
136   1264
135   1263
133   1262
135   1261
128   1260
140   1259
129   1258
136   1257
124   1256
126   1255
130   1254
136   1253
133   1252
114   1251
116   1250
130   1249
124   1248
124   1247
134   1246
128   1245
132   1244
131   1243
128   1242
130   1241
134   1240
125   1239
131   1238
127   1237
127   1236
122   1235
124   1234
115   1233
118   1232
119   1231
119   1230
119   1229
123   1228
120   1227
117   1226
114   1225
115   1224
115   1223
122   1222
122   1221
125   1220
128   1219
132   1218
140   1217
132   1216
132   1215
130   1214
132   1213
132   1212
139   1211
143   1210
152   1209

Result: 3.5 N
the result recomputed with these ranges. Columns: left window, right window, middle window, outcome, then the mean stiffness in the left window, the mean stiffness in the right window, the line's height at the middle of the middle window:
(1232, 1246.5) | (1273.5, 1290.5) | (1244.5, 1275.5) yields -3.9 N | 127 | 103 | 115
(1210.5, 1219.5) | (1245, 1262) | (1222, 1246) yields 1.4 N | 133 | 129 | 131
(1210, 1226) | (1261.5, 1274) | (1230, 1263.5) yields 0.5 N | 128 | 131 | 130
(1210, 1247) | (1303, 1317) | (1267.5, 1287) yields 1.7 N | 126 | 123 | 124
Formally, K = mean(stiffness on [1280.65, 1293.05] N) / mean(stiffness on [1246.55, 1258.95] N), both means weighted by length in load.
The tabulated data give 0.72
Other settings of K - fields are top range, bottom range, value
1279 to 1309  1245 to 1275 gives 0.79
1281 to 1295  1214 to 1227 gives 0.73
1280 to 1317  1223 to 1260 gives 0.85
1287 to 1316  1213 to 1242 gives 0.87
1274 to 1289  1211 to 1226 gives 0.82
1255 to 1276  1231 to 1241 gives 1.05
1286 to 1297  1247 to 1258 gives 0.70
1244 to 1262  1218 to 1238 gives 1.06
